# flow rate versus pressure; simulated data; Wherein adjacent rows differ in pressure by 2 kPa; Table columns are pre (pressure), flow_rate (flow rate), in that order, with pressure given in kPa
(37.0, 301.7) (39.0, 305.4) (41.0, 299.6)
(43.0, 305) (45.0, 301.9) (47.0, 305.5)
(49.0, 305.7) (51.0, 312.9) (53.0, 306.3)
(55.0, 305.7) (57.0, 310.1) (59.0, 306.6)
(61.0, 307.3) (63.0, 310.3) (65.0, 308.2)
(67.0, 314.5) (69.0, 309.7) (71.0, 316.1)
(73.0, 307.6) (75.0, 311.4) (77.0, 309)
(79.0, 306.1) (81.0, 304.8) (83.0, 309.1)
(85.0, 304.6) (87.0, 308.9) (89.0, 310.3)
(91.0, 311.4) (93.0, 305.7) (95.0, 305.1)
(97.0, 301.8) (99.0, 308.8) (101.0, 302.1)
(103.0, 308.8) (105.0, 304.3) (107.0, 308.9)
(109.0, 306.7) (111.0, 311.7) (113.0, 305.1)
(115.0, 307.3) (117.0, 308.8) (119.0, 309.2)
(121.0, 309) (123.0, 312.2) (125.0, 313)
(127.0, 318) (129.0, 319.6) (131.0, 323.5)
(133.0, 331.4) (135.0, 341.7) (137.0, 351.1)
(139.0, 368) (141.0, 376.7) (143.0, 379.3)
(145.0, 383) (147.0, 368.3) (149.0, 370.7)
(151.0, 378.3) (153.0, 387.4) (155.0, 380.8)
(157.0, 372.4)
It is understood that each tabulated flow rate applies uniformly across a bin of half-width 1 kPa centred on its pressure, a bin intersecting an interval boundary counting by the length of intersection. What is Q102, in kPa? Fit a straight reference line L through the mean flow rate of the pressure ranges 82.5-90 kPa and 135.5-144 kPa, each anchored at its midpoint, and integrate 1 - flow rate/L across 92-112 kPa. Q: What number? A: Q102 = 1.2 kPa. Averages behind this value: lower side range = 308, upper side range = 367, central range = 306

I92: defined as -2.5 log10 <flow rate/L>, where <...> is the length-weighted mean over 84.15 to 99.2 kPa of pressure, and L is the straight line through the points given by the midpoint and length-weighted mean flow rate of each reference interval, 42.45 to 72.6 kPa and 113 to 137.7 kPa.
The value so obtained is 0.02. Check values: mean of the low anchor 308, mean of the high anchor 319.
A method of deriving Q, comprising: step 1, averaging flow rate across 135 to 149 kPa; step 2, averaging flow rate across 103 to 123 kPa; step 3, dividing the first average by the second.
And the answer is 1.20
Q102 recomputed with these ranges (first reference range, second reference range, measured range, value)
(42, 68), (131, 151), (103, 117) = 1.43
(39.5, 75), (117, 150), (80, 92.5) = 0.49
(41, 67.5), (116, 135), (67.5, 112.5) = 0.64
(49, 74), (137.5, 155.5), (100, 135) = 4.04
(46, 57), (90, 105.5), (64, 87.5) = -0.19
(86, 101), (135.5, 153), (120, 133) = 1.20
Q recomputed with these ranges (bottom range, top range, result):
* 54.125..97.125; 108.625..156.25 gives 1.10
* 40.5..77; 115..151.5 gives 1.11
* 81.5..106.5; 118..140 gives 1.07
